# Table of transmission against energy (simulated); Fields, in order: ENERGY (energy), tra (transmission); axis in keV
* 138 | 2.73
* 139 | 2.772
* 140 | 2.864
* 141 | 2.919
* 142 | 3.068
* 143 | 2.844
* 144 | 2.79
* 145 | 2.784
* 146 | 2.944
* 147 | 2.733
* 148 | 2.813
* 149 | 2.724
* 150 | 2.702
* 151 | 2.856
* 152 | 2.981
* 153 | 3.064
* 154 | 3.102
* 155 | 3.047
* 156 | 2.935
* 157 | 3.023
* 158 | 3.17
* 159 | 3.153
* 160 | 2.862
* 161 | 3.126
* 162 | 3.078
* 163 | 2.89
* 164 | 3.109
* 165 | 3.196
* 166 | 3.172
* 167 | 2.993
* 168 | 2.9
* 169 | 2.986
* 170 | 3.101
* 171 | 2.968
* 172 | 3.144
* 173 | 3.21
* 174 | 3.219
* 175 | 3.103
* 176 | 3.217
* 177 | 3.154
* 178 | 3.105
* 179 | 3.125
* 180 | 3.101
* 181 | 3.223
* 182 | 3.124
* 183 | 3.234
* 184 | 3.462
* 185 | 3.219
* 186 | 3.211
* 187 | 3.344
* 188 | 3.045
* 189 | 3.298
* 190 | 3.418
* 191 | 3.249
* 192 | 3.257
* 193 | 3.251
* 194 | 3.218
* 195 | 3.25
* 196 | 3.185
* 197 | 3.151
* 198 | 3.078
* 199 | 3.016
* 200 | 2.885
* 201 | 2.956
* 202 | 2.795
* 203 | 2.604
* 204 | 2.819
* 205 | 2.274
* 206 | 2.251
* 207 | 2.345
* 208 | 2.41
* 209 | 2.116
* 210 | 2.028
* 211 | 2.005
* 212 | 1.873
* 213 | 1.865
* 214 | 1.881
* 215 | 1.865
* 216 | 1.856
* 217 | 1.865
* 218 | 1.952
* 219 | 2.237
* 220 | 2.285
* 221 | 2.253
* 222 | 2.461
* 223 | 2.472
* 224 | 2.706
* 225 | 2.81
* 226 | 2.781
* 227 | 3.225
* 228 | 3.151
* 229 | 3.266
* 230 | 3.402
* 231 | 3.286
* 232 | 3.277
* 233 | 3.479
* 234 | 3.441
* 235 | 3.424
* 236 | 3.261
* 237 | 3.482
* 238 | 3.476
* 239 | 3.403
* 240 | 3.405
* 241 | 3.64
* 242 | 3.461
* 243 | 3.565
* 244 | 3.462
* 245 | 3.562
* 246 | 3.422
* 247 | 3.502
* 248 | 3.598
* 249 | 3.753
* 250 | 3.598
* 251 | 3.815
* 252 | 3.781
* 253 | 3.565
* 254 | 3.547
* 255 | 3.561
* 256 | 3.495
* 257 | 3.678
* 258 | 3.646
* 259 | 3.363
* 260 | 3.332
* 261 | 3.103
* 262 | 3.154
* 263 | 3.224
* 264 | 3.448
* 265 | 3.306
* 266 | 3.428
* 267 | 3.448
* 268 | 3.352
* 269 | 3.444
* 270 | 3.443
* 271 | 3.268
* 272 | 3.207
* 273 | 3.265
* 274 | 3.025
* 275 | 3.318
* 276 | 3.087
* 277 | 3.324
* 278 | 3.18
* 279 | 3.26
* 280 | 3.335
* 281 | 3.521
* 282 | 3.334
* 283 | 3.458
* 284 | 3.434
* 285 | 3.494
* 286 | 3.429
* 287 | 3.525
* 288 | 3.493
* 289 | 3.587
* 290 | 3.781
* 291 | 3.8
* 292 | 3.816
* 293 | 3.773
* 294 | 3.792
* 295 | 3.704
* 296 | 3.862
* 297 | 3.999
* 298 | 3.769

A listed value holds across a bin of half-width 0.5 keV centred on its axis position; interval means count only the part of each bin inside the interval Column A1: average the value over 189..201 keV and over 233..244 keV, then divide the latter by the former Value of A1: 1.1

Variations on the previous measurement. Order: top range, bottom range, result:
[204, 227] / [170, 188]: 0.71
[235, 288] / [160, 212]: 1.15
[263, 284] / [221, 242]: 1.05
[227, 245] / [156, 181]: 1.10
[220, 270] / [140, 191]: 1.09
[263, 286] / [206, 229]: 1.44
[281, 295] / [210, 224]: 1.72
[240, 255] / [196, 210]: 1.34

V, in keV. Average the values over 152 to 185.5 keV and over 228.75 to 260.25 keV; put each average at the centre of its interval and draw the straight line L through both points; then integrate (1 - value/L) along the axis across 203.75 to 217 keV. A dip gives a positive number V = 4.9 keV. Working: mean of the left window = 3.1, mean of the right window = 3.5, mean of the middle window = 2.1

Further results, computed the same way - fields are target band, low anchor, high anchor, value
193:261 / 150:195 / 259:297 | 6.3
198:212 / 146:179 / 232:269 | 3.2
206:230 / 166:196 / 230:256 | 7.3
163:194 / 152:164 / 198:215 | -4.6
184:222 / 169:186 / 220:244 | 6.2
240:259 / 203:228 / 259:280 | -4.3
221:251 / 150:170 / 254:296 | 0.1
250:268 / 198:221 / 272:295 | -2.3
